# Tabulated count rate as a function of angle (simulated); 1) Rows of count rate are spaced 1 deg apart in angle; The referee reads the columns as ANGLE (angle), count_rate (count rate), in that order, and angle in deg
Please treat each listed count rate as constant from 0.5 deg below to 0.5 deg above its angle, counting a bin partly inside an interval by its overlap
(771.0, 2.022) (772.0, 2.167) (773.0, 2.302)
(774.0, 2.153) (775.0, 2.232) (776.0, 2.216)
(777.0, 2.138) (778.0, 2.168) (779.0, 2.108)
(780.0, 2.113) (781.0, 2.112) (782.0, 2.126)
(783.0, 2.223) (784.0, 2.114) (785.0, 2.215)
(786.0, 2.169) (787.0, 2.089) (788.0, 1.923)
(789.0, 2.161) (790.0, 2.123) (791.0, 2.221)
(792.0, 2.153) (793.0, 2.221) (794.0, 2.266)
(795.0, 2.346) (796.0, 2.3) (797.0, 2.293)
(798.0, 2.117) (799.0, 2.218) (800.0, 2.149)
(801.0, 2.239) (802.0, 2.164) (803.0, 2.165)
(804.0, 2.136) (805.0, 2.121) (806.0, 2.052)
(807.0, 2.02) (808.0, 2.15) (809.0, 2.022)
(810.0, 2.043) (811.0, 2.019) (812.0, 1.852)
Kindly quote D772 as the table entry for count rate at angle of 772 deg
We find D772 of 2.167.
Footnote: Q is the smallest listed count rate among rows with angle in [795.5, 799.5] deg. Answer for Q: 2.117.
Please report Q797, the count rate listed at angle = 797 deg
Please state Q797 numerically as 2.293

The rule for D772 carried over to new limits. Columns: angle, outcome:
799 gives 2.218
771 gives 2.022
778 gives 2.168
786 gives 2.169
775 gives 2.232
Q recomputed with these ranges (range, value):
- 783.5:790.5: 1.923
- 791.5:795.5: 2.153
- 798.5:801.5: 2.149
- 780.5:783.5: 2.112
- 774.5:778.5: 2.138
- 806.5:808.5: 2.02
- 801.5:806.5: 2.052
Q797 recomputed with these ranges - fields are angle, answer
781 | 2.112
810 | 2.043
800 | 2.149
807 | 2.02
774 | 2.153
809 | 2.022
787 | 2.089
